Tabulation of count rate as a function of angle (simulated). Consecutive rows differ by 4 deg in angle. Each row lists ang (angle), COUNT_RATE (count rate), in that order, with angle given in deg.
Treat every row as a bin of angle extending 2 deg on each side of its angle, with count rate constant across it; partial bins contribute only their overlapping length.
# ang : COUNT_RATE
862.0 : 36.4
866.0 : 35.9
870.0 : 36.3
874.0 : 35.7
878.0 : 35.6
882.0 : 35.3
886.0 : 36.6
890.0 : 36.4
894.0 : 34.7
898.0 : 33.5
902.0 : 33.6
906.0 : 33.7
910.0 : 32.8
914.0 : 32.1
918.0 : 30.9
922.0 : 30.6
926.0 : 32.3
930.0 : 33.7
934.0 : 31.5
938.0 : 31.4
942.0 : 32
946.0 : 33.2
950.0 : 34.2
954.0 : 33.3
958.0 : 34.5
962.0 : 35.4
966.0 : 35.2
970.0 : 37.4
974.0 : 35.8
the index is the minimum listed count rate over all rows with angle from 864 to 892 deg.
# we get 35.3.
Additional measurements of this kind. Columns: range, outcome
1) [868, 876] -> 35.7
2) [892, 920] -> 30.9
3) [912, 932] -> 30.6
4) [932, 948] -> 31.4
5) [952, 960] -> 33.3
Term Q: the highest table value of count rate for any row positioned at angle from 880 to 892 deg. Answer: 36.6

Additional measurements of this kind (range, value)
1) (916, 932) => 33.7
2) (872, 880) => 35.7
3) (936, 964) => 35.4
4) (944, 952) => 34.2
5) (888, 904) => 36.4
